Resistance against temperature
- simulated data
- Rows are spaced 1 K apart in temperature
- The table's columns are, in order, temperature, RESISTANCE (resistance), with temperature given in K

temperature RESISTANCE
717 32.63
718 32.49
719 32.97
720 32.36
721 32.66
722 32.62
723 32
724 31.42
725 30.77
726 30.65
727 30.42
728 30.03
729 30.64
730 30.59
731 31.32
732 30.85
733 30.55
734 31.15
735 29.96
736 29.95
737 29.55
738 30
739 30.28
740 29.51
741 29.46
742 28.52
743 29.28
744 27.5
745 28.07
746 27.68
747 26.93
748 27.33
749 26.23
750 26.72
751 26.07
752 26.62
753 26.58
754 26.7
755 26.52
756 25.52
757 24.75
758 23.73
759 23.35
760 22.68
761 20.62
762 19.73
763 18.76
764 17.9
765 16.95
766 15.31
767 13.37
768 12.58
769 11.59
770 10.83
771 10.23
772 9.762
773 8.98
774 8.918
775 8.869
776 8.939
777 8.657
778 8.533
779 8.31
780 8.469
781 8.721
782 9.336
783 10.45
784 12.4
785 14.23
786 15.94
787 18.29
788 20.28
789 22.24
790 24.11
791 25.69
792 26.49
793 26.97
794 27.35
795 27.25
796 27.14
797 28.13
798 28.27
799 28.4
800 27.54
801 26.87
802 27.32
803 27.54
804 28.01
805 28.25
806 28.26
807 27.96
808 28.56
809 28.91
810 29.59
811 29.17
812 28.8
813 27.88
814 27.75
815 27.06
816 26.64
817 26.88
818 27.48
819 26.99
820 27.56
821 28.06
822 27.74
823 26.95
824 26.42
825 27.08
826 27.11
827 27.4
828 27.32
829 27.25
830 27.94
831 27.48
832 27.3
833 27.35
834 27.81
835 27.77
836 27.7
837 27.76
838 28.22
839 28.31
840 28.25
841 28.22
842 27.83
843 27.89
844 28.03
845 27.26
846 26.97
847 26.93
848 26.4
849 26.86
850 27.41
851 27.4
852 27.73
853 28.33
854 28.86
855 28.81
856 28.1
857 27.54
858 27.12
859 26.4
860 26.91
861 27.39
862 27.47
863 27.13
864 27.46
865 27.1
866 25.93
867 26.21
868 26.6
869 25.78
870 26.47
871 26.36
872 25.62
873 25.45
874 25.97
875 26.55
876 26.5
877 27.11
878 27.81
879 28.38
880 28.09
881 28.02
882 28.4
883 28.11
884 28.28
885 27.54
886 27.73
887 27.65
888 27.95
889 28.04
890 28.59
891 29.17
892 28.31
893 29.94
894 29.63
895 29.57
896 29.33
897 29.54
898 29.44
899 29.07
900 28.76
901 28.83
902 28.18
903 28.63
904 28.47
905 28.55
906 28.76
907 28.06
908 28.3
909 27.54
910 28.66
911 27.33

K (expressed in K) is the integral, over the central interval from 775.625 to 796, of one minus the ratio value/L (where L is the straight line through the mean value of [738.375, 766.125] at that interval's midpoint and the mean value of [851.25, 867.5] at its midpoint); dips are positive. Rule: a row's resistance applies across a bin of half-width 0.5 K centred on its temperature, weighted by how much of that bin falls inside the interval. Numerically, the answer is 7.0 K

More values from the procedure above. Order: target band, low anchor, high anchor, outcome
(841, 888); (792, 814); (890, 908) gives 2.15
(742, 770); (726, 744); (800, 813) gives 6.40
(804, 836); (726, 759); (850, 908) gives 0.39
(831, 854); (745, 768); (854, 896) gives -1.18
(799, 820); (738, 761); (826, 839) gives -0.38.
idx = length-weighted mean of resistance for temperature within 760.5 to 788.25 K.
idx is 12.7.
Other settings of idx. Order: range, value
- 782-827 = 25.6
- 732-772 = 24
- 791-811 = 27.8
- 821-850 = 27.5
